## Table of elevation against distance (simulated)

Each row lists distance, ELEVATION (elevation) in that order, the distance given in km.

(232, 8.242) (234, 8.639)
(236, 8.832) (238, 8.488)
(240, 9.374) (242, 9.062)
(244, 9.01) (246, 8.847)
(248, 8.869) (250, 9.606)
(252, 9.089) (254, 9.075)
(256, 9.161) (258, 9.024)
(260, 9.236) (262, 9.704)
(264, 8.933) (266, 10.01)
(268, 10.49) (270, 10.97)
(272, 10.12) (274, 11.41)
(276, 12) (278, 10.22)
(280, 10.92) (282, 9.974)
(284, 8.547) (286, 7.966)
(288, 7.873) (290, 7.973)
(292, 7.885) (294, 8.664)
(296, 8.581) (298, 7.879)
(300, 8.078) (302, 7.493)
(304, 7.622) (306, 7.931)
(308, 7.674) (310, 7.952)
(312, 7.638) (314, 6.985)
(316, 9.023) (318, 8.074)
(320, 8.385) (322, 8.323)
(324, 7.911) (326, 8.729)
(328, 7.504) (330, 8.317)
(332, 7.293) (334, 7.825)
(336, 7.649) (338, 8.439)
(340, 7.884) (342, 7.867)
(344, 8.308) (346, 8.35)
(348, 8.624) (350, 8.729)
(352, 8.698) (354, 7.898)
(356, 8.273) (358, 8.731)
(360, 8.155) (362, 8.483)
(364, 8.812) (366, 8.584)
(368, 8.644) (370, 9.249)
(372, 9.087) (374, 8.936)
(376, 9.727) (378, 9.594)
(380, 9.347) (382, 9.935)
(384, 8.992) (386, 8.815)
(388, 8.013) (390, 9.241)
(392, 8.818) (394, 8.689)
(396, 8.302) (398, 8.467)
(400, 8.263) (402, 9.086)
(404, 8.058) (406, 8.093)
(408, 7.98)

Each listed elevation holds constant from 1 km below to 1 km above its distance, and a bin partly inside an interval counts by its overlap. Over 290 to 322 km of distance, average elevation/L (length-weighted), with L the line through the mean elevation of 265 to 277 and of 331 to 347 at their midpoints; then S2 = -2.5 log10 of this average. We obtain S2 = 0.17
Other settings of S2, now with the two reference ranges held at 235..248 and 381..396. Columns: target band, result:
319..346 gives 0.110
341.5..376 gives 0.037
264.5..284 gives -0.180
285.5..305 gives 0.117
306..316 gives 0.152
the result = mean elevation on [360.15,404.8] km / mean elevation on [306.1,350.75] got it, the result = 1.1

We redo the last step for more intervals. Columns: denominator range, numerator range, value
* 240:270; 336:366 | 0.89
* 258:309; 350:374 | 0.94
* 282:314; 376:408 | 1.10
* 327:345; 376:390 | 1.16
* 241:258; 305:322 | 0.88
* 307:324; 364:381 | 1.14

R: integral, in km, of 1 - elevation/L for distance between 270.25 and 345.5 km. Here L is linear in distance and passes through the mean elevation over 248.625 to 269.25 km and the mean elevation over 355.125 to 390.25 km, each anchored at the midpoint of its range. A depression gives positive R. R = 6.05 km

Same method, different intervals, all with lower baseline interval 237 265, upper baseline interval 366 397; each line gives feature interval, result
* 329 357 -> 2.7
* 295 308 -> 1.7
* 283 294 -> 1.2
